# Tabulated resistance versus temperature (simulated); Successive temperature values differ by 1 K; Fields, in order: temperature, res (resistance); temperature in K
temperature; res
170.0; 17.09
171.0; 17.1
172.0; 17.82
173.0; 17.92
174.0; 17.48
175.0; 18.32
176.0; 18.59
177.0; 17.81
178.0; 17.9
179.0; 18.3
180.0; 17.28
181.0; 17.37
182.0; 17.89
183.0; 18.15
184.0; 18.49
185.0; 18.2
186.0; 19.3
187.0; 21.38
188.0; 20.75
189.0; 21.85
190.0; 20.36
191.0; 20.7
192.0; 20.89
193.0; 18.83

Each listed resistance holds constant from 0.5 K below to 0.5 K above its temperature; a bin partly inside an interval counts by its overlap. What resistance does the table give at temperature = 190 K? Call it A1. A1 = 20.36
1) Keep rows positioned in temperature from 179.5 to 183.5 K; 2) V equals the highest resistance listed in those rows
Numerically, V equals 18.15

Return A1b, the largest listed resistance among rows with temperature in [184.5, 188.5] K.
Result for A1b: 21.38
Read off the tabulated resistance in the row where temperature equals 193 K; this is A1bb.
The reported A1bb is 18.83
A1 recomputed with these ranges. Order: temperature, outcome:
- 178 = 17.9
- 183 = 18.15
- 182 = 17.89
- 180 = 17.28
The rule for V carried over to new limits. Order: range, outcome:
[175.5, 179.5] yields 18.59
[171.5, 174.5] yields 17.92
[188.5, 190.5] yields 21.85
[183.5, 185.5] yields 18.49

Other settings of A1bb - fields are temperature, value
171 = 17.1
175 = 18.32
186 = 19.3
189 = 21.85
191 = 20.7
